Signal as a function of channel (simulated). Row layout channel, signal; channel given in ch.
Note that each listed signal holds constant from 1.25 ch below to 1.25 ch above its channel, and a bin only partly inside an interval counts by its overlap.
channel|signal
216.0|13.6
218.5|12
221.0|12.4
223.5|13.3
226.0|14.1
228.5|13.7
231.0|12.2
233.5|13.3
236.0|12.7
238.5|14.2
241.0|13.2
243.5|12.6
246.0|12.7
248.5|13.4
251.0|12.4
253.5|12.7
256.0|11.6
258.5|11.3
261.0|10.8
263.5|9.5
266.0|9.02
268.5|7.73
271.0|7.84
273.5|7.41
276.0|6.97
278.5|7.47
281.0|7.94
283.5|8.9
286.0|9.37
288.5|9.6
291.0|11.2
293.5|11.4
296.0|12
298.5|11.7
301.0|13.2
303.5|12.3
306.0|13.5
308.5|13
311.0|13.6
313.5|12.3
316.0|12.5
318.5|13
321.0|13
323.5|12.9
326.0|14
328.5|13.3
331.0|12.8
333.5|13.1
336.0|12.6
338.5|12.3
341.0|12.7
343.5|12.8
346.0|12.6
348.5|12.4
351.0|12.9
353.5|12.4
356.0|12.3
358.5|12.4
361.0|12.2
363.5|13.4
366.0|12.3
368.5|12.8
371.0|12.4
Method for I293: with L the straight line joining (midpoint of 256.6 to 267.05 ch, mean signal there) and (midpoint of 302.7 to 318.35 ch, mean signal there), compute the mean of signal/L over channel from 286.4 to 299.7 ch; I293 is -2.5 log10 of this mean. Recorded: 0.08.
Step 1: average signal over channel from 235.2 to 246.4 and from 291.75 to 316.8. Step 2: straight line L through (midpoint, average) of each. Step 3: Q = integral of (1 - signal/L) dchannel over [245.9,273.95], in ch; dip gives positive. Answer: 5.2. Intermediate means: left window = 13.1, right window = 12.5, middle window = 10.5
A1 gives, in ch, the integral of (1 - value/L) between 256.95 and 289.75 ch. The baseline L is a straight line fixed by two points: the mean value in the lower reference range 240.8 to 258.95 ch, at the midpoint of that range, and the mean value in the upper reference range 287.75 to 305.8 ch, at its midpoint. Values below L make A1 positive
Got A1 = 9.1 ch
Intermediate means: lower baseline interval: 12.5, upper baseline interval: 11.8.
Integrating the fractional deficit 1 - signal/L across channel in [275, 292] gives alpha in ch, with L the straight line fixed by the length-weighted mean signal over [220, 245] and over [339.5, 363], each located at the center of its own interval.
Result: 5.44 ch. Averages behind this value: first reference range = 13.2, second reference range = 12.5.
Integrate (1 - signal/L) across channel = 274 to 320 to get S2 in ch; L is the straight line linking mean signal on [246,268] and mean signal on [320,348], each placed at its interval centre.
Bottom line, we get 4.2 ch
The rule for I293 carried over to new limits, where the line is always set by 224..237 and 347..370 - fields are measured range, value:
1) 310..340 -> -0.02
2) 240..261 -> 0.06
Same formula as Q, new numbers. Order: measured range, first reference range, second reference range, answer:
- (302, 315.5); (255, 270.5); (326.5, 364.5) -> -1.7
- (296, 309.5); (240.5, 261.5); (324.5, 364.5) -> -0.1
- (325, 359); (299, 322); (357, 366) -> -0.1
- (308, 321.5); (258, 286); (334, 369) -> -2.7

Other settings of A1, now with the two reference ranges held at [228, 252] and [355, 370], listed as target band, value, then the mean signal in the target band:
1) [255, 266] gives 2.0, 10.6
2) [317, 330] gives -0.5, 13.2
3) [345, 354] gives 0.0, 12.6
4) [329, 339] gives -0.1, 12.8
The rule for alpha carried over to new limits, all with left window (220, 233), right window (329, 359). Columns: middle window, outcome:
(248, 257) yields 0.39 ch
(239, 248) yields 0.06 ch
